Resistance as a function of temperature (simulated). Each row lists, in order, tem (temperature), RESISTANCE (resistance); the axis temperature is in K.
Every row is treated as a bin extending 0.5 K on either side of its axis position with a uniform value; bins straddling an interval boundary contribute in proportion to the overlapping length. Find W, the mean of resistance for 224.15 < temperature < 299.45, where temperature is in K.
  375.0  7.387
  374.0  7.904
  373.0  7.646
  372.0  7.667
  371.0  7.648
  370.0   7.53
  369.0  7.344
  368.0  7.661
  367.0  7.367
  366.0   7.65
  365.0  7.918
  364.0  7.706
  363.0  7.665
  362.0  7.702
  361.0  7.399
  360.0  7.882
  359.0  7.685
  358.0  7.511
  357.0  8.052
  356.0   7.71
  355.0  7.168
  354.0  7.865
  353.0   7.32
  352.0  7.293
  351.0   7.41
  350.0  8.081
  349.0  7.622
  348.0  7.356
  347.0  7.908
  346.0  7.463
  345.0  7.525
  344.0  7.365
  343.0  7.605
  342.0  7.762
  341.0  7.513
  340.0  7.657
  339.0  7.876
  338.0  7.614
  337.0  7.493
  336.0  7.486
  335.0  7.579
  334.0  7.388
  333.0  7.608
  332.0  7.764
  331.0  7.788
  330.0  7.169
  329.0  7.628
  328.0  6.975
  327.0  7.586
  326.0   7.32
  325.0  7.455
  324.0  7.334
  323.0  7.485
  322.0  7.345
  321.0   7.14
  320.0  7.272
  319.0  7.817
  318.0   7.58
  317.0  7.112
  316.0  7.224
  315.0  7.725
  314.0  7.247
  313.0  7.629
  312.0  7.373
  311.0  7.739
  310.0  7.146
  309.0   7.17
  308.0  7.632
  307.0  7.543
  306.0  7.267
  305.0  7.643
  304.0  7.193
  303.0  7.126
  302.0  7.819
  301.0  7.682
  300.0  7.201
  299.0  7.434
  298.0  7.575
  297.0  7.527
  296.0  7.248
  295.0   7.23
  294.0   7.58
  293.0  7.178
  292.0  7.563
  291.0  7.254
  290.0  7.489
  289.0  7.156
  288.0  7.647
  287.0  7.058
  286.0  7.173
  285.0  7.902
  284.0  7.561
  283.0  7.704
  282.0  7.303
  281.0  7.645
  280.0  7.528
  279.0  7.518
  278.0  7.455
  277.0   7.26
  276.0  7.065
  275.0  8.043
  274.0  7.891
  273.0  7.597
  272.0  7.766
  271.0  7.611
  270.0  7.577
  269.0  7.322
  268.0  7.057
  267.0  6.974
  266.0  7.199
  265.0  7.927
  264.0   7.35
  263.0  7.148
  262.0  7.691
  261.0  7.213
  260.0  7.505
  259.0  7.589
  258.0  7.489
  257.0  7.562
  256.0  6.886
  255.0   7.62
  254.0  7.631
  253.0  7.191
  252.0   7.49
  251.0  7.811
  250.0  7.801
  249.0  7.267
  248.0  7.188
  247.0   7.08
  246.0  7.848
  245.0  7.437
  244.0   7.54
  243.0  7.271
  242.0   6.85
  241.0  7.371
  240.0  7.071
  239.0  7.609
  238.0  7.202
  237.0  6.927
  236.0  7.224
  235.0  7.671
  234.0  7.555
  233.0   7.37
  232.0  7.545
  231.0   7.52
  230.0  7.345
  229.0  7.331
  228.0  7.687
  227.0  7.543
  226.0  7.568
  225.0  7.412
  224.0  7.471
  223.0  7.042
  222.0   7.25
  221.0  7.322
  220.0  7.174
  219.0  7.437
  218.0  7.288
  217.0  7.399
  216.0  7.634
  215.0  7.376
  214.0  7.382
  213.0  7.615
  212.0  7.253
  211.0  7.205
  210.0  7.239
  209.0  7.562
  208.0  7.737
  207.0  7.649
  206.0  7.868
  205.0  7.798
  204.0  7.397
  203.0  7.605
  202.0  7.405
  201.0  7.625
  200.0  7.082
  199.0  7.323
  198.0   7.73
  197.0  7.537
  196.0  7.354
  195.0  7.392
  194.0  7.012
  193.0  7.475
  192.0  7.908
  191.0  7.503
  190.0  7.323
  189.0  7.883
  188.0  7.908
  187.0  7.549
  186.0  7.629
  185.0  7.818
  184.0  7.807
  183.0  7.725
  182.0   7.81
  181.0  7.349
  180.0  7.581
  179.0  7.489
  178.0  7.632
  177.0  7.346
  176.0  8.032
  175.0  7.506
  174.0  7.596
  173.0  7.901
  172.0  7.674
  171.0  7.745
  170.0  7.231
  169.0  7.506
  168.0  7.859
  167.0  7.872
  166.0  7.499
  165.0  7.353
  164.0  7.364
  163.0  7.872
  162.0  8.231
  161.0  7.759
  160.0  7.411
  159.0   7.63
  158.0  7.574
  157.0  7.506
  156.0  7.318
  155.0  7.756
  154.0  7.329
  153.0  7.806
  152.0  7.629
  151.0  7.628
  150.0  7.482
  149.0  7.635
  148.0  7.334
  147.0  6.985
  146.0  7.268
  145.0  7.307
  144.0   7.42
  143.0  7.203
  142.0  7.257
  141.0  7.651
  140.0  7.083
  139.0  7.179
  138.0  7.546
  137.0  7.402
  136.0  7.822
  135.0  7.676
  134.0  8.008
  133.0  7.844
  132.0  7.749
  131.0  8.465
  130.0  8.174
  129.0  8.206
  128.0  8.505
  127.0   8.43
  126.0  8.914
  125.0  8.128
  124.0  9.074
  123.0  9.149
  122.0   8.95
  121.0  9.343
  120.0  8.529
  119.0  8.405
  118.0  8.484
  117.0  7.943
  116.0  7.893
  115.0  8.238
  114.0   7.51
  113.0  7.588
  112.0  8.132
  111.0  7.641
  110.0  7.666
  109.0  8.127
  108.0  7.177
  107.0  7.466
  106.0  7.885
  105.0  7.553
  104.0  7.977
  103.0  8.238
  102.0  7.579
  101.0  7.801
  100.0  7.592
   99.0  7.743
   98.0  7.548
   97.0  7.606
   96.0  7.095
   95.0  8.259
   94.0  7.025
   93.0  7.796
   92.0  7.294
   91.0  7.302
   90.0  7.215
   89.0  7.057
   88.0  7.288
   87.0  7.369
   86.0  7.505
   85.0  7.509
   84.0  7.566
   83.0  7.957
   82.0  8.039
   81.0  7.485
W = 7.43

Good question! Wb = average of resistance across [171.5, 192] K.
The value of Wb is 7.66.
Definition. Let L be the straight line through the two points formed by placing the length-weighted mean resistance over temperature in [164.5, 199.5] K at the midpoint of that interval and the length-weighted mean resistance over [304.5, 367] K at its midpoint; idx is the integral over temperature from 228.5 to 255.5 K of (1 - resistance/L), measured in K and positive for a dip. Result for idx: 0.6 K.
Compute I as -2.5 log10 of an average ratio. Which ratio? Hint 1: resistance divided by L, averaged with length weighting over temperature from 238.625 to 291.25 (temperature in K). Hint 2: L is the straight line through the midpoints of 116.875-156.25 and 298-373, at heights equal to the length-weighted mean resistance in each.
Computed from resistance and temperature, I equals 0.03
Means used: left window 7.9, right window 7.52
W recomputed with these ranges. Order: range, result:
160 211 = 7.6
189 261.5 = 7.43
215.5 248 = 7.37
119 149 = 7.95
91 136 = 8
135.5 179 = 7.54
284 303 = 7.42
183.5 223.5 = 7.49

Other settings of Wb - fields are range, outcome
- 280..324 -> 7.43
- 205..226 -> 7.43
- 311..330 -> 7.41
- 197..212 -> 7.51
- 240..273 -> 7.41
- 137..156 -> 7.41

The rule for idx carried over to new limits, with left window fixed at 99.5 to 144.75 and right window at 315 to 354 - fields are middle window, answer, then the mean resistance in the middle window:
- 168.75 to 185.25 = 0.45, 7.63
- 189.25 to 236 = 1.89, 7.45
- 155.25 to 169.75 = 0.47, 7.62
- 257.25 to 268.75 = 0.42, 7.38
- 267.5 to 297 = 0.60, 7.46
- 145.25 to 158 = 0.69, 7.47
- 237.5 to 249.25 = 0.60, 7.31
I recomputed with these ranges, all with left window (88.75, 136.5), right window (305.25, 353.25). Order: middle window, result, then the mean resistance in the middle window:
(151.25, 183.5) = 0.03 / 7.62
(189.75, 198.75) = 0.04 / 7.47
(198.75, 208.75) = 0.03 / 7.55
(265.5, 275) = 0.02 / 7.48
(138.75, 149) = 0.09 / 7.29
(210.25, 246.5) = 0.05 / 7.38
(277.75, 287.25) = 0.01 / 7.5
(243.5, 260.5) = 0.03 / 7.47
